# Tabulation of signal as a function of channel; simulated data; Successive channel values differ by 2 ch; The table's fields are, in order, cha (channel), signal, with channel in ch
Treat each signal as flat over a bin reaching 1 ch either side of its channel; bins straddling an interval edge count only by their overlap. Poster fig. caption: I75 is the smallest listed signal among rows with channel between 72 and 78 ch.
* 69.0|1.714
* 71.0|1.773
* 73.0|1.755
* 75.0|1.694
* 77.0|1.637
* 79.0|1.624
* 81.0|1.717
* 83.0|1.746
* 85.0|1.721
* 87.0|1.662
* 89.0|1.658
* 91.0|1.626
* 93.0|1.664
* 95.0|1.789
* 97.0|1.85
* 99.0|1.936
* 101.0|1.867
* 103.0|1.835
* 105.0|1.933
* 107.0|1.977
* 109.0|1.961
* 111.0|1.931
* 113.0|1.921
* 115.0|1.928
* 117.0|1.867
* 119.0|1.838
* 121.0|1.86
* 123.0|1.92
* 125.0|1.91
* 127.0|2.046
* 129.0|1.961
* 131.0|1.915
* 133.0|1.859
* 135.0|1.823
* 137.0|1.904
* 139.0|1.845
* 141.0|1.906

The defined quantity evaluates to 1.637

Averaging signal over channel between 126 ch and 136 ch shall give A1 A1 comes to 1.92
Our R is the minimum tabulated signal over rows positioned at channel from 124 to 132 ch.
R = 1.91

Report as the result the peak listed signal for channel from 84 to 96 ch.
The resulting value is 1.789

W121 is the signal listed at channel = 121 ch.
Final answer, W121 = 1.86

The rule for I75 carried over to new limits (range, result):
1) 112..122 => 1.838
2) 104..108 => 1.933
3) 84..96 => 1.626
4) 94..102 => 1.789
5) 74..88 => 1.624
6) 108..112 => 1.931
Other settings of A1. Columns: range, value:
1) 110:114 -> 1.93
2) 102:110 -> 1.93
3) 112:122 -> 1.88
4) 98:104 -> 1.88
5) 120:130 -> 1.94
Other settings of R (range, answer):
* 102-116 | 1.835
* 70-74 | 1.755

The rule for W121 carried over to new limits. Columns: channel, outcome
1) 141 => 1.906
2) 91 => 1.626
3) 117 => 1.867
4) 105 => 1.933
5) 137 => 1.904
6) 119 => 1.838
